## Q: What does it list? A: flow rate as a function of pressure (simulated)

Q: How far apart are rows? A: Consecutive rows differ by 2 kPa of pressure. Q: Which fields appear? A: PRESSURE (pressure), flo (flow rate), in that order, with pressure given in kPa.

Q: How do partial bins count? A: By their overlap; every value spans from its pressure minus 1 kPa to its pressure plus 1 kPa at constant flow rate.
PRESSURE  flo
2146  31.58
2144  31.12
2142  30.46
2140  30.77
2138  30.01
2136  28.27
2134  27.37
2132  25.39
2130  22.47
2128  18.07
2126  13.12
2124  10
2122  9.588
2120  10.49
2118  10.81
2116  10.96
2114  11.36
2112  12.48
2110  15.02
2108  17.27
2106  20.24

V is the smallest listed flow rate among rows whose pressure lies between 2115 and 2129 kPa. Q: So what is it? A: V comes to 9.588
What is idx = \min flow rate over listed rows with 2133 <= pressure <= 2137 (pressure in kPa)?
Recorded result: 27.37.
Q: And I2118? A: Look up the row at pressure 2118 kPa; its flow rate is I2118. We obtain 10.81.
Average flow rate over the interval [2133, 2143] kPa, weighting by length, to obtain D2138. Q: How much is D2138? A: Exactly 29.4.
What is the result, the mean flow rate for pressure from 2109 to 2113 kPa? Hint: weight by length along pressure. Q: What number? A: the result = 13.8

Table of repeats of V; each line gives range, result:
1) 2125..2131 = 13.12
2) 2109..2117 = 10.96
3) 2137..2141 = 30.01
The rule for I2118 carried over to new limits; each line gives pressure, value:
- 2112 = 12.48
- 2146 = 31.58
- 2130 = 22.47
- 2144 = 31.12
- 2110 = 15.02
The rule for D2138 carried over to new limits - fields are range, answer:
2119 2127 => 10.8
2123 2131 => 15.9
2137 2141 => 30.4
